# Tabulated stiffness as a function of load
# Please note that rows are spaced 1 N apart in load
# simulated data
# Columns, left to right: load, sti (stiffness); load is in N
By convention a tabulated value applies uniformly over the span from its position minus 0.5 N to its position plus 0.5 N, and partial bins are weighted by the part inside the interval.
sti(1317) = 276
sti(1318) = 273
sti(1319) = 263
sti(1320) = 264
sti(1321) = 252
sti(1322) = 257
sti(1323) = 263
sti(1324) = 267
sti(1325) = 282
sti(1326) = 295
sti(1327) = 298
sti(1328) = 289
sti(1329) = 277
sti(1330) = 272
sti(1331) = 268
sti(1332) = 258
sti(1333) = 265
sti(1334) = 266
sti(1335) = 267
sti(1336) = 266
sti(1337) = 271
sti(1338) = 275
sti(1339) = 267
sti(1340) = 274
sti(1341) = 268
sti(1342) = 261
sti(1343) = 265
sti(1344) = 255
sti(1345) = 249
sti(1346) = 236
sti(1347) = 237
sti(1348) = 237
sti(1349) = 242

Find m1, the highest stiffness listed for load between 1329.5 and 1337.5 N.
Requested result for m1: 272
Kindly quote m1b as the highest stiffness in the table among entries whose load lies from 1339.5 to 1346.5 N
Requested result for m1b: 274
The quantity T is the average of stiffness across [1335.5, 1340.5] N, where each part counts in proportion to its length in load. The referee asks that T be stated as 271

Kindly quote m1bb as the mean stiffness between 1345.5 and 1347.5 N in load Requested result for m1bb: 236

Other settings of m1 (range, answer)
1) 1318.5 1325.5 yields 282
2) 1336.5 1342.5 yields 275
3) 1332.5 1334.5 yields 266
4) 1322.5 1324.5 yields 267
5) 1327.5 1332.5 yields 289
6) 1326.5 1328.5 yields 298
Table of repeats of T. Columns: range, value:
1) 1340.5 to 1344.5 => 262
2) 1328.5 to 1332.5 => 269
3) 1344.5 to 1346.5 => 242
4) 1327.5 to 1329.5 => 283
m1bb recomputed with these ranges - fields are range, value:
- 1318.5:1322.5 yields 259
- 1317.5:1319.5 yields 268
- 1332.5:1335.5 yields 266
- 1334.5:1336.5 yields 266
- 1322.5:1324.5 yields 265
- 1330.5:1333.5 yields 264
